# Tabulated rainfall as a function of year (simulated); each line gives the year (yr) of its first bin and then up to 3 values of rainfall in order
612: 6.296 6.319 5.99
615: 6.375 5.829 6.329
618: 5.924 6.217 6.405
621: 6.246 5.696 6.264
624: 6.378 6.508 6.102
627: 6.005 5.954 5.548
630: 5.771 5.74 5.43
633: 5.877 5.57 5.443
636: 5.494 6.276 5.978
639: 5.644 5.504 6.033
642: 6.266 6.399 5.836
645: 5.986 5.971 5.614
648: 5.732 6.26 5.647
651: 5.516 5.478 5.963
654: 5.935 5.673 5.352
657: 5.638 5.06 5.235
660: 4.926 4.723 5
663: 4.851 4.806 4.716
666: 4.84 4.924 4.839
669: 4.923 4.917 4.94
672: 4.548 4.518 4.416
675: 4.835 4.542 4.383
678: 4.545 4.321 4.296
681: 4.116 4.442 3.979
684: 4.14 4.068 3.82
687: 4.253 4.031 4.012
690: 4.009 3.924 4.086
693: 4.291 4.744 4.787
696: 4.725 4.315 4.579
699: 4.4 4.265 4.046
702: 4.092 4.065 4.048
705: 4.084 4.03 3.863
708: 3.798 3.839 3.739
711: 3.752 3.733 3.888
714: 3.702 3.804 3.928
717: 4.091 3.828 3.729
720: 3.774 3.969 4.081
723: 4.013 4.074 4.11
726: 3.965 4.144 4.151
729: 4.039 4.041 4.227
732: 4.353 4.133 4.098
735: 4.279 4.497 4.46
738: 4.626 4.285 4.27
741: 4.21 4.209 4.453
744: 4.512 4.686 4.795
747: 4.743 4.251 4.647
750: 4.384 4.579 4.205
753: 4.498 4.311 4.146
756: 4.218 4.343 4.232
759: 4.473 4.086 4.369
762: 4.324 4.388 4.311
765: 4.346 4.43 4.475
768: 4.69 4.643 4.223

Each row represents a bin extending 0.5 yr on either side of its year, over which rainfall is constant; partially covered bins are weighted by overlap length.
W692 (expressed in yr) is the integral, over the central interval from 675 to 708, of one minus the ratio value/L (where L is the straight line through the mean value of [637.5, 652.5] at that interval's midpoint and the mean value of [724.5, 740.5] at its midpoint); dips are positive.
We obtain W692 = 5.0 yr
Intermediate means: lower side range 5.86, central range 4.23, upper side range 4.23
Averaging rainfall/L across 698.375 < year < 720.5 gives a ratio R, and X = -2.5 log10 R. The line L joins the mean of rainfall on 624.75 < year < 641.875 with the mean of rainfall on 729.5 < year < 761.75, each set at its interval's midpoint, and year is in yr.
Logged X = 0.22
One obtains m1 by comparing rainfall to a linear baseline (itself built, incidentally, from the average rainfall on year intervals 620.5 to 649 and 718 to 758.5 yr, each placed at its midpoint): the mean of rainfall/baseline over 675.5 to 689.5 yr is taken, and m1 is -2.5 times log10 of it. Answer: 0.22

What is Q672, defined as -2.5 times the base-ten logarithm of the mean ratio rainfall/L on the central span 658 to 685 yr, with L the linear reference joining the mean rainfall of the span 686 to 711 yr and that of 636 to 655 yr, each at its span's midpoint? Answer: 0.09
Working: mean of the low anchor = 5.87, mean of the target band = 4.64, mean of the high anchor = 4.15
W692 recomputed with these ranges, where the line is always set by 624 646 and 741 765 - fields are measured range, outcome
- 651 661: 0.33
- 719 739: 2.31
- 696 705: 1.45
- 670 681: 1.73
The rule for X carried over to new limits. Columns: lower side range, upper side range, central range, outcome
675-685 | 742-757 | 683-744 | 0.07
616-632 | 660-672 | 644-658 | -0.09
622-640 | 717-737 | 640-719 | 0.07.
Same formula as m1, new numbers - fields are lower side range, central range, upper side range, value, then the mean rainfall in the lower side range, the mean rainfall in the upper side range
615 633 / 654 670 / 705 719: 0.007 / 6.03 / 3.85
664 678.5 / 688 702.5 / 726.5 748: 0.068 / 4.71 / 4.34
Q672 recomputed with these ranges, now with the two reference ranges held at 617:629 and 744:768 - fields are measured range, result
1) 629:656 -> 0.016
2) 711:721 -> 0.273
